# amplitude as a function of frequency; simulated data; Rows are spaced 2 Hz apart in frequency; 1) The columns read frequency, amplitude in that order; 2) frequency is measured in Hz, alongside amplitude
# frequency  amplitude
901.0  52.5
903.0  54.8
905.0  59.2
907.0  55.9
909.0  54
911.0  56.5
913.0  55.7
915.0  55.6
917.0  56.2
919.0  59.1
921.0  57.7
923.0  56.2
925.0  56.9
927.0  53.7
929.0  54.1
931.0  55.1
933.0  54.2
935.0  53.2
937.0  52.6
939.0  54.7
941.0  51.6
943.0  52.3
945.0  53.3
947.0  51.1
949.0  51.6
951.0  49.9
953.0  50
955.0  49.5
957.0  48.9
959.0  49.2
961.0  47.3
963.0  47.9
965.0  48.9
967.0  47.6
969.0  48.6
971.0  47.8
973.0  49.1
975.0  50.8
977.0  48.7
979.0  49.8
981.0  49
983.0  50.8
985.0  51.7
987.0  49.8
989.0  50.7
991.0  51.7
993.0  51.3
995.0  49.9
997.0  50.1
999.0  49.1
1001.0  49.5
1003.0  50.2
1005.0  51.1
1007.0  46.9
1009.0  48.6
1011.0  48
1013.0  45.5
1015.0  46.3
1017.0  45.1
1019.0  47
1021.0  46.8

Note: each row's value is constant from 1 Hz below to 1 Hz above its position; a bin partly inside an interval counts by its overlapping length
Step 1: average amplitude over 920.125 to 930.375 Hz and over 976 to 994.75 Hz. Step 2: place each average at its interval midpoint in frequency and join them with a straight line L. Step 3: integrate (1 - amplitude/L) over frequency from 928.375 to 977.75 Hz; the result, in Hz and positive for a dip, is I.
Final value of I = 2.4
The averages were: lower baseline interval 55.7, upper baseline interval 50.4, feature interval 50.7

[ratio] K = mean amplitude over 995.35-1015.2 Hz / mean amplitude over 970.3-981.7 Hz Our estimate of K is 1.0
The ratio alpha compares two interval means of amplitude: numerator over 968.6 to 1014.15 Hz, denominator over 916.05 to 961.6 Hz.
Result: 0.93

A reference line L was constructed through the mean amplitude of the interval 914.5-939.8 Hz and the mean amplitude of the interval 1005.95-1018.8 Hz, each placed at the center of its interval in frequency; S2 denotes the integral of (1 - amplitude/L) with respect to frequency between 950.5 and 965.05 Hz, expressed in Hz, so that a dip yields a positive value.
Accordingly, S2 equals 0.93 Hz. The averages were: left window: 55.3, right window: 46.8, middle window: 48.9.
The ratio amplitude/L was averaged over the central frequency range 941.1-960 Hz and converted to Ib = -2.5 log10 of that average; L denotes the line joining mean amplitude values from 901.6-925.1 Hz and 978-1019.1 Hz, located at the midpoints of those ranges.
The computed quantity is 0.05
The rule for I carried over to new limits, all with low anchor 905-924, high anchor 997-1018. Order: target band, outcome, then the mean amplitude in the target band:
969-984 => 0.45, 49.4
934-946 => 0.27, 52.9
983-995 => -0.27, 50.9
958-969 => 0.81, 48.2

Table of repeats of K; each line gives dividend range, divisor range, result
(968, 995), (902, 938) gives 0.90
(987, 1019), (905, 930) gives 0.87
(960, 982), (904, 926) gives 0.86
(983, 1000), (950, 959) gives 1.02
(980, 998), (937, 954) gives 0.97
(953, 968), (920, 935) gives 0.88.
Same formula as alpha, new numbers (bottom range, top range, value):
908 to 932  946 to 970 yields 0.88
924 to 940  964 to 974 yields 0.89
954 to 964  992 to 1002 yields 1.03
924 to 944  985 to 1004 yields 0.93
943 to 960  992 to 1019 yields 0.96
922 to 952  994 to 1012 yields 0.92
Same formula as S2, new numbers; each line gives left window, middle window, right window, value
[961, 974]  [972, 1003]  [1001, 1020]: -1.4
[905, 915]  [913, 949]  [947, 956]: -1.0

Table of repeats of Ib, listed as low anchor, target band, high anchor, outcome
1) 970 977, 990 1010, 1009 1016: -0.05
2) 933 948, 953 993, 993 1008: 0.04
